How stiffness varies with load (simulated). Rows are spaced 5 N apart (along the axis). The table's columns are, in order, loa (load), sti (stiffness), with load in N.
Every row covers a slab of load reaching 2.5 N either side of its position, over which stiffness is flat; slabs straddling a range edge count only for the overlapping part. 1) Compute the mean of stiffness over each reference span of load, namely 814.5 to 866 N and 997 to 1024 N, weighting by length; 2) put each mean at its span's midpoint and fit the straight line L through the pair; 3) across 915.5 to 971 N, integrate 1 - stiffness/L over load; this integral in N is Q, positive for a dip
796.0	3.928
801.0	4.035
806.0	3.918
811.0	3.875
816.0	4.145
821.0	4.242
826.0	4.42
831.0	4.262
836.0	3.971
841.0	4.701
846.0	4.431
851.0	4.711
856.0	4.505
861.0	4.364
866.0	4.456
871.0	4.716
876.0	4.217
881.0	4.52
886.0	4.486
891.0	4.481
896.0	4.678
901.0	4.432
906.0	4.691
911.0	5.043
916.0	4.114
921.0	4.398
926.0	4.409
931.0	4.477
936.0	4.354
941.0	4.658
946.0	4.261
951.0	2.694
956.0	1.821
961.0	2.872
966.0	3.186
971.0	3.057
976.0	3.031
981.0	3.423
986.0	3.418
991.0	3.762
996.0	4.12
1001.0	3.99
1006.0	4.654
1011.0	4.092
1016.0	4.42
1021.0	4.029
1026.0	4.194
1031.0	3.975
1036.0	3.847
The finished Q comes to 7.60 N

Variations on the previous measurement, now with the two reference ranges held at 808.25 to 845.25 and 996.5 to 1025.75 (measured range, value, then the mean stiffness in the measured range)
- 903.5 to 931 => -1.91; 4.53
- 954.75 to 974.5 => 6.64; 2.81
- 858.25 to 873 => -0.94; 4.5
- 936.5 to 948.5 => -0.60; 4.44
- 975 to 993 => 3.40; 3.43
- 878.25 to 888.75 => -0.65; 4.5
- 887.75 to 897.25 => -0.73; 4.56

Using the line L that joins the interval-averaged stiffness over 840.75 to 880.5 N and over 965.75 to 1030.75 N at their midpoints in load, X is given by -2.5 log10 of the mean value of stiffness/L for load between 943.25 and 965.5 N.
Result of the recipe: 0.340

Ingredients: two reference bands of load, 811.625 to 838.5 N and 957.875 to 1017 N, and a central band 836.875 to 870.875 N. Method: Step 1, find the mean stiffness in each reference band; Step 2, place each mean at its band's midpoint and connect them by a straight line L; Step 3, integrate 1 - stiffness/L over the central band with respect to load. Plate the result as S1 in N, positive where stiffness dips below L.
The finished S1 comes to -3.6 N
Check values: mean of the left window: 4.18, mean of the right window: 3.63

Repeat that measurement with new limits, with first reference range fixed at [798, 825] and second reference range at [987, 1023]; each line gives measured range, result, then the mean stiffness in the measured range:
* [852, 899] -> -4.78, 4.5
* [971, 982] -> 2.55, 3.16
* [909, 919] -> -1.10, 4.55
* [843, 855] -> -1.46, 4.57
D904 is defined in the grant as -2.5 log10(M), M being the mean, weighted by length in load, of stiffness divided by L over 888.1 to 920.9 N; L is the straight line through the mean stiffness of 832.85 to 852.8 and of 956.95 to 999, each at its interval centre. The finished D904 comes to -0.164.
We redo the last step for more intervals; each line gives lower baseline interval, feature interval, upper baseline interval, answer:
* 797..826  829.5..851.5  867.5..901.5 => -0.04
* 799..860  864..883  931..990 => -0.13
